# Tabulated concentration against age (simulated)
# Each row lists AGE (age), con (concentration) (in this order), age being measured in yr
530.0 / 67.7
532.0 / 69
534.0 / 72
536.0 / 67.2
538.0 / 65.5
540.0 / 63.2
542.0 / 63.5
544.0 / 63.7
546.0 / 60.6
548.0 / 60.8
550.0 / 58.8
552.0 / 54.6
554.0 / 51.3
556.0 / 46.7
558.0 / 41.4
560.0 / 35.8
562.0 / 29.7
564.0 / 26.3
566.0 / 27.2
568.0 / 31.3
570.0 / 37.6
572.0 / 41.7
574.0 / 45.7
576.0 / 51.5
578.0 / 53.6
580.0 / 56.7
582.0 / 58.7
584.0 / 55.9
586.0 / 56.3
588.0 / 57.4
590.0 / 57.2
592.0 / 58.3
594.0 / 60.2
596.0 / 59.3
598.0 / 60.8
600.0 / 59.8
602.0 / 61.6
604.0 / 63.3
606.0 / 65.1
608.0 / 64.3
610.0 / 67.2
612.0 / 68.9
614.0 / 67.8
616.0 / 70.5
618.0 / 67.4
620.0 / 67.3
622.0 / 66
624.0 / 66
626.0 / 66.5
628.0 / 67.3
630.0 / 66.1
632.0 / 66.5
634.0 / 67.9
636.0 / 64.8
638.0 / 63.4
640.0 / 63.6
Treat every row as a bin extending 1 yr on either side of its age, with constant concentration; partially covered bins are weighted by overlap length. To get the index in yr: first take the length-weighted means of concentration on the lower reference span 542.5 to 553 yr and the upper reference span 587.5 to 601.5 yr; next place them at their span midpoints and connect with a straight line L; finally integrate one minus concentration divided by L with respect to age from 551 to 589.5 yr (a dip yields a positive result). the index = 9.1 yr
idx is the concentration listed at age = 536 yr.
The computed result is 67.2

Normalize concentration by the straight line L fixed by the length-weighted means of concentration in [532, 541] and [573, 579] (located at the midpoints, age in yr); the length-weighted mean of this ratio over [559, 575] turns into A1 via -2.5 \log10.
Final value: 0.48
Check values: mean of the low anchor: 67.2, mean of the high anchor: 50.3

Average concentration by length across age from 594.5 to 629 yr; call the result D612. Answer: 65.2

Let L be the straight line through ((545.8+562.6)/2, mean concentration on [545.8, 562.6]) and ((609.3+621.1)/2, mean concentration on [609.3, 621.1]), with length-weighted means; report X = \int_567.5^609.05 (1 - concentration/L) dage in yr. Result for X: 3.1 yr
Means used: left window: 48.8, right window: 68.2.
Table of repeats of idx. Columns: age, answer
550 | 58.8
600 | 59.8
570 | 37.6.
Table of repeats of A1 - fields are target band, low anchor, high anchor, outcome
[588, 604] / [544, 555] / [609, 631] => 0.08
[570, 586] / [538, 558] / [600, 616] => 0.20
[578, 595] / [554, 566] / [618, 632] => -0.18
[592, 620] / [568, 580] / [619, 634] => -0.10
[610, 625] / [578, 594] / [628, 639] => -0.08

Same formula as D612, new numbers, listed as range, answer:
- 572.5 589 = 54.1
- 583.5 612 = 60.9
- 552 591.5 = 45.8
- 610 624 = 67.8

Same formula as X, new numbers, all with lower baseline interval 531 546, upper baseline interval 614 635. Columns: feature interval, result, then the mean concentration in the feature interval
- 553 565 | 5.02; 38.5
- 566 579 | 4.72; 42.3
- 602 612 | 0.28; 65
